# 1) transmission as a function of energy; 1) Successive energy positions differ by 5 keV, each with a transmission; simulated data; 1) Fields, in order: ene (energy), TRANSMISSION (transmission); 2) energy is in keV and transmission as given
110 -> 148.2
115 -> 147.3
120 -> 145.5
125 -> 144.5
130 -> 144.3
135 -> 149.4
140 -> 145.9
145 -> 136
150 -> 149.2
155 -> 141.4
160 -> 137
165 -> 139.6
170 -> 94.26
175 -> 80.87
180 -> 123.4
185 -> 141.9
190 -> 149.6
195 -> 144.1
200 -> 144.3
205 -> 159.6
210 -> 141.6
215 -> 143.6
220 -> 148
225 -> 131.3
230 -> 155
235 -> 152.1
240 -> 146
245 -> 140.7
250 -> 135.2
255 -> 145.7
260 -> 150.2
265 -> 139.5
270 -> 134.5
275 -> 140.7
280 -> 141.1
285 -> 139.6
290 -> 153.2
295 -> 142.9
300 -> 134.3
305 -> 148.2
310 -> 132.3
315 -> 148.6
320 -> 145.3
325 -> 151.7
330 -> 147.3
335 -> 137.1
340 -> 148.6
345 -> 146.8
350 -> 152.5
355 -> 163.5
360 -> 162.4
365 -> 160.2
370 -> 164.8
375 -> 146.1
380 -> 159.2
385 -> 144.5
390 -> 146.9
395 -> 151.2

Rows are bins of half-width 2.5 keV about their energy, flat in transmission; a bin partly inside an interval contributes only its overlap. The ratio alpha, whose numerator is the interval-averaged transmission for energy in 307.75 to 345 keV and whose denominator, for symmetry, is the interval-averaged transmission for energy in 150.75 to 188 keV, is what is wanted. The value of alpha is 1.2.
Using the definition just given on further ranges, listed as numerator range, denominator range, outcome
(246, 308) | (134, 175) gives 1.07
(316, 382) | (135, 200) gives 1.15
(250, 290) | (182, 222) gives 0.97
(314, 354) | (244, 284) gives 1.05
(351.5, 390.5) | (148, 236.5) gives 1.14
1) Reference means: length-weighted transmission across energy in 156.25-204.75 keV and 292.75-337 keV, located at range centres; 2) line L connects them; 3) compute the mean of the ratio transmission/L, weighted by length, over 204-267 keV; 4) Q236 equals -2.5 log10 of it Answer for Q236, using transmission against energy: -0.074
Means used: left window 130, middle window 145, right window 143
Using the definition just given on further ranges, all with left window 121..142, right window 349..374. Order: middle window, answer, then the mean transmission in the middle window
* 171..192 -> 0.23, 121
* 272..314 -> 0.10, 142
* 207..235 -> 0.05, 145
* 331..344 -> 0.11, 144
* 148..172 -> 0.12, 133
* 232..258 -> 0.06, 144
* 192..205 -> 0.02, 147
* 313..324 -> 0.07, 148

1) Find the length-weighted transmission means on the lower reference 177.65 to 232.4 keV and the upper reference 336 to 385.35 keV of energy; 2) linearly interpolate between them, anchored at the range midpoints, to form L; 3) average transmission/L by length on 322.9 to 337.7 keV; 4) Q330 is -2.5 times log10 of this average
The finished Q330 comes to 0.05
